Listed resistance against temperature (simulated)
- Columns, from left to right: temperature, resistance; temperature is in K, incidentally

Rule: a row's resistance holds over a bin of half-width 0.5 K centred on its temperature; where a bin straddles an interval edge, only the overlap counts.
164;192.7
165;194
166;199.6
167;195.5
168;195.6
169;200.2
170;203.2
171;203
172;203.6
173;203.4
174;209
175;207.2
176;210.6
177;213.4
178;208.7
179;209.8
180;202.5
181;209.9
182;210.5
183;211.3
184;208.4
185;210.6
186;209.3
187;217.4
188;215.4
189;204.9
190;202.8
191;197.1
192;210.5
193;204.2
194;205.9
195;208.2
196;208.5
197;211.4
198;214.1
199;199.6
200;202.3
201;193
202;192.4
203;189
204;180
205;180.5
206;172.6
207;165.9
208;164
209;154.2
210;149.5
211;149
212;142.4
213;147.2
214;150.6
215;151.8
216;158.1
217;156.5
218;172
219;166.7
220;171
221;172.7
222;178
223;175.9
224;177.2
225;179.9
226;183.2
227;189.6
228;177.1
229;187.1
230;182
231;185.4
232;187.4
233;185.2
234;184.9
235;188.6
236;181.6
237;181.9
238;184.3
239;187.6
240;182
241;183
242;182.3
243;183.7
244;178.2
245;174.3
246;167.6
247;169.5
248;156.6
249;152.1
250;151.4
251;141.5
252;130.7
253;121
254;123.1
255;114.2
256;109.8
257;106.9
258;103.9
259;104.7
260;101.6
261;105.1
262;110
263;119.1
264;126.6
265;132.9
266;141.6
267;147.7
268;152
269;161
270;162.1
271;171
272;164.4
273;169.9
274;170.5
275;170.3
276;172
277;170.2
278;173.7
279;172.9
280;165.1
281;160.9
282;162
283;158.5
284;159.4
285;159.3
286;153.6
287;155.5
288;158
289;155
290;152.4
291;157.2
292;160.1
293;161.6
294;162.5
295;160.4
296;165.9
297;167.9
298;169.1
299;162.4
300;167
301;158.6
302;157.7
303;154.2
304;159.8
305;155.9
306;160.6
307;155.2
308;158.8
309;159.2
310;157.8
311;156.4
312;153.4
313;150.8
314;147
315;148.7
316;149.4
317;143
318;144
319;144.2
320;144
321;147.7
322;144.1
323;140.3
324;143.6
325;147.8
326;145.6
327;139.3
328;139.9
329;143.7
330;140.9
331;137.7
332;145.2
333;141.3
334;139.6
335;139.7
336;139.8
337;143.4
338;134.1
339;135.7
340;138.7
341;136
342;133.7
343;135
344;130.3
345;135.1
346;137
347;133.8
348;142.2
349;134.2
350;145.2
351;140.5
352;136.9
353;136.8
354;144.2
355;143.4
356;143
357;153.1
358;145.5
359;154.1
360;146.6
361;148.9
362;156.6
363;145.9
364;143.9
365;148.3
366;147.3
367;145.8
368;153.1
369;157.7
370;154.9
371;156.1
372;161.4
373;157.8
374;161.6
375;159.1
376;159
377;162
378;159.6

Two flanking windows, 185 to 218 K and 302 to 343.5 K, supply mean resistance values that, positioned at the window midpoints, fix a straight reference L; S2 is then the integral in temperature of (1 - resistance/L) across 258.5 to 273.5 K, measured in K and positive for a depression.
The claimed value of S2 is 2.4 K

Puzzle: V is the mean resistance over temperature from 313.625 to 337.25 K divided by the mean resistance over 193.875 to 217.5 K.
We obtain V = 0.81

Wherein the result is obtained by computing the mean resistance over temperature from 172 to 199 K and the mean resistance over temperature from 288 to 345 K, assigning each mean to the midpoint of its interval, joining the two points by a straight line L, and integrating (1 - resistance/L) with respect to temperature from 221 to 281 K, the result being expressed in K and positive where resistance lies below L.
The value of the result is 6.6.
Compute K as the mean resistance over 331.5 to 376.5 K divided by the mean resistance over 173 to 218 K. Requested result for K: 0.8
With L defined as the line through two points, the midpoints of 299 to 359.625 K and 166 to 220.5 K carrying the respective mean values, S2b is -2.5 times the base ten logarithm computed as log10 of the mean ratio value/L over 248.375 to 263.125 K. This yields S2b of 0.381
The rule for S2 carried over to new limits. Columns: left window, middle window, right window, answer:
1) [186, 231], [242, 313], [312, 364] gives 3.67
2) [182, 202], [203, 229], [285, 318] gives 3.76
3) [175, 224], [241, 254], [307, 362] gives 1.06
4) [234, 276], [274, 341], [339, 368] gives -3.14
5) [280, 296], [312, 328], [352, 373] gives 0.97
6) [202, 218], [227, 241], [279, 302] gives -1.96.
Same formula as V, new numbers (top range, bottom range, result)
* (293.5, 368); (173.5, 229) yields 0.78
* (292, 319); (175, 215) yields 0.81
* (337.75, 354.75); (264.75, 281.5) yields 0.84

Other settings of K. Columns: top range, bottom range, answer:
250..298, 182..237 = 0.80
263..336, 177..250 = 0.84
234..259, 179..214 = 0.81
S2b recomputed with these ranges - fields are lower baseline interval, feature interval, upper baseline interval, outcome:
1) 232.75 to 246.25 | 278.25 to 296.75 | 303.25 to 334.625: 0.01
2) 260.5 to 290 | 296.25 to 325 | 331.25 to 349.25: -0.06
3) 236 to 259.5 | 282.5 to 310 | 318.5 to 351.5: -0.10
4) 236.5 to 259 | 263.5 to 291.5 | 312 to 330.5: -0.07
